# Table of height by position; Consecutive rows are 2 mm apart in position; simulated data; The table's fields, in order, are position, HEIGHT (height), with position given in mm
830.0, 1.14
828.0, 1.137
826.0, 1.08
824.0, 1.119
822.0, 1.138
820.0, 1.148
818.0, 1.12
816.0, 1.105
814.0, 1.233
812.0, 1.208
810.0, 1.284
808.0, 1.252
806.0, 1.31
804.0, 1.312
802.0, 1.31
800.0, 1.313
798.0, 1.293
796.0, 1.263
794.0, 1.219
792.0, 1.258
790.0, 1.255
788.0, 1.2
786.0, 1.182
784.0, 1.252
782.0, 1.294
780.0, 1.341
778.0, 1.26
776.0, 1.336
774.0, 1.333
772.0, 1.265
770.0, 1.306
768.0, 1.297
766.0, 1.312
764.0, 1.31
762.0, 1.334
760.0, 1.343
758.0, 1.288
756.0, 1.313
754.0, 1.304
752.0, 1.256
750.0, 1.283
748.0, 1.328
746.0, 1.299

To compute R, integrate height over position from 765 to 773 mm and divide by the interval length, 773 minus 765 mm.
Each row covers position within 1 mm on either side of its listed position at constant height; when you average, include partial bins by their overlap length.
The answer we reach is 1.29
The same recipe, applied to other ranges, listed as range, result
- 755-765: 1.32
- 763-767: 1.31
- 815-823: 1.13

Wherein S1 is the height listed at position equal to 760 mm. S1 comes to 1.343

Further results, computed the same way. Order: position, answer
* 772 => 1.265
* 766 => 1.312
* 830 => 1.14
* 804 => 1.312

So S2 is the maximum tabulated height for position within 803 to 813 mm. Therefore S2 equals 1.312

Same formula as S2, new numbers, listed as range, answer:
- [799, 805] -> 1.313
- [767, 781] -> 1.341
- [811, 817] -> 1.233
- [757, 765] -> 1.343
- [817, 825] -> 1.148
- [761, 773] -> 1.334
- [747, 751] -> 1.328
